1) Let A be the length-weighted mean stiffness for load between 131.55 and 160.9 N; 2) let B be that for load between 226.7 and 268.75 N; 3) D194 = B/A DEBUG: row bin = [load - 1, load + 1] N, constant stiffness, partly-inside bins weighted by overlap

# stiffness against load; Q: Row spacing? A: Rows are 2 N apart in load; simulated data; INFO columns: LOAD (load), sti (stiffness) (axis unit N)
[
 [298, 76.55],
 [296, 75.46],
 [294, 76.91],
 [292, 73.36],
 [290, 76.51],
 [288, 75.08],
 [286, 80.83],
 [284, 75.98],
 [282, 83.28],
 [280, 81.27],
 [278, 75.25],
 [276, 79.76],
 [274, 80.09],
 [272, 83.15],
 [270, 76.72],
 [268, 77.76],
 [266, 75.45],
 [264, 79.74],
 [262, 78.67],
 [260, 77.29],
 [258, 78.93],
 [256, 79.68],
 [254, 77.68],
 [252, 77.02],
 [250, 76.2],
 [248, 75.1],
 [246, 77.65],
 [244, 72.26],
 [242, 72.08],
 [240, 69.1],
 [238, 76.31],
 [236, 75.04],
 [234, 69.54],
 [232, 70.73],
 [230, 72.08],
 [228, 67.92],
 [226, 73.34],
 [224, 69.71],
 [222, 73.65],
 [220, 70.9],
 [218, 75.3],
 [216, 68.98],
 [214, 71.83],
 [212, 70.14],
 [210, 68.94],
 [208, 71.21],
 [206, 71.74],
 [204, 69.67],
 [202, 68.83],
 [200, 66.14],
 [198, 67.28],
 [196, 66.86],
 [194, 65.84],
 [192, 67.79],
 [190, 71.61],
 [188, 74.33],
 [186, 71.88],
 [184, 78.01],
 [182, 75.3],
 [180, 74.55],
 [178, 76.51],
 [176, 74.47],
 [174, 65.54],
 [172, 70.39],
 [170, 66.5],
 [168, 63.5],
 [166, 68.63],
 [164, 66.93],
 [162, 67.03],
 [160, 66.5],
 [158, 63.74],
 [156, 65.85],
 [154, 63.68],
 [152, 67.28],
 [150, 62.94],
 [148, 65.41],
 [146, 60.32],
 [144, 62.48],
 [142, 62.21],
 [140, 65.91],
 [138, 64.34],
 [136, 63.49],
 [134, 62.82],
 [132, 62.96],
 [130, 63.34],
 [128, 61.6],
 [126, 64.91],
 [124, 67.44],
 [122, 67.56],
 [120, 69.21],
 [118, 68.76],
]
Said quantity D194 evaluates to 1.17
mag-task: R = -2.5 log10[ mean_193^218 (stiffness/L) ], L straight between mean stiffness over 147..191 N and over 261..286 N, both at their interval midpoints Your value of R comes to 0.05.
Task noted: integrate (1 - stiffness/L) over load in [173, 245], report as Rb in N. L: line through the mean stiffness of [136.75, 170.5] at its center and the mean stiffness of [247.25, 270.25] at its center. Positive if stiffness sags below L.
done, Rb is 0.21 N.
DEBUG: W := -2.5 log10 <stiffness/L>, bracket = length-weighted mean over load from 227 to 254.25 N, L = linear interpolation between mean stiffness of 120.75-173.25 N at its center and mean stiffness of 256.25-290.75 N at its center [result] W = 0.03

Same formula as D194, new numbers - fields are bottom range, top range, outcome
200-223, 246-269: 1.10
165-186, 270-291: 1.11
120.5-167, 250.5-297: 1.21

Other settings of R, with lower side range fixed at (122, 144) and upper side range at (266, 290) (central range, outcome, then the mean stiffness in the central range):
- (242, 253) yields 0.005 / 75.3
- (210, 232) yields 0.026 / 71.2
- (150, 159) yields 0.021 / 64.9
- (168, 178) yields -0.020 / 69.4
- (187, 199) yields 0.018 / 69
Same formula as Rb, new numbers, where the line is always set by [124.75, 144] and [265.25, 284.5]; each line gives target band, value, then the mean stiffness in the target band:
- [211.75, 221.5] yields 0.1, 71.6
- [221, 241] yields 0.7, 71.7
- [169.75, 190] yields -1.3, 72.9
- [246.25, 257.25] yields -0.1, 77.2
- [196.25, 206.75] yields 0.4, 68.5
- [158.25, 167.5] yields 0.0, 66.8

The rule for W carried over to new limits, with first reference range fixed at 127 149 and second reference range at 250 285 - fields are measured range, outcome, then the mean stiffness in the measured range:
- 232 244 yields 0.04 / 72.3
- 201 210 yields 0.02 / 70.2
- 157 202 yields -0.02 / 69.5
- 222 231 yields 0.04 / 71.1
